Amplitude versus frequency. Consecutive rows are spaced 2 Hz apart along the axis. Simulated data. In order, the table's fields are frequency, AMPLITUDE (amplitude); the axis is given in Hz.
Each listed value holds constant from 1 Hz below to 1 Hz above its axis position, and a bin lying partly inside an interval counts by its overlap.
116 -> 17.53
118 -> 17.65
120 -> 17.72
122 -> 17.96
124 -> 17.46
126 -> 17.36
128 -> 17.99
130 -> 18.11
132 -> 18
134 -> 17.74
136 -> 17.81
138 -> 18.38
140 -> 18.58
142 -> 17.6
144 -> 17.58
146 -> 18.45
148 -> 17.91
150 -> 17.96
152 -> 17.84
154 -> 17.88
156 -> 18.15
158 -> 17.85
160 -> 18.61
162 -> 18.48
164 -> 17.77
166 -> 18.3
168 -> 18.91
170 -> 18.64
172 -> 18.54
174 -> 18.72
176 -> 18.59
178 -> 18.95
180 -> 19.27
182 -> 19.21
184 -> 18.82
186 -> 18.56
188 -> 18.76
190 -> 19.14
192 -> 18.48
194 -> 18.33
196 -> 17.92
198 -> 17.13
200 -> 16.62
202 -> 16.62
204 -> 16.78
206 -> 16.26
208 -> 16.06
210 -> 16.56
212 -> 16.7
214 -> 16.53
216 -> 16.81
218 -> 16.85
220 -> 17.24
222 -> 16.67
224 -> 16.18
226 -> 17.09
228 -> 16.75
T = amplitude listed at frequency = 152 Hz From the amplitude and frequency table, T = 17.84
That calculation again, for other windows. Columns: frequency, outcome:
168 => 18.91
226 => 17.09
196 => 17.92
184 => 18.82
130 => 18.11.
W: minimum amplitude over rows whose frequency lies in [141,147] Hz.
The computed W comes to 17.58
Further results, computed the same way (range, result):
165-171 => 18.3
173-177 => 18.59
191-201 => 16.62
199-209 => 16.06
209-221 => 16.53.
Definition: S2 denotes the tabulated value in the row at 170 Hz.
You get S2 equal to 18.64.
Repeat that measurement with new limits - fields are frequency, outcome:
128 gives 17.99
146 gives 18.45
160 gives 18.61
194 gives 18.33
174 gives 18.72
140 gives 18.58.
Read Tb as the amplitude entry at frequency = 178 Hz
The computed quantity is 18.95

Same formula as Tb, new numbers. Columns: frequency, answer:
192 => 18.48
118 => 17.65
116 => 17.53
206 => 16.26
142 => 17.6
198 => 17.13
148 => 17.91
